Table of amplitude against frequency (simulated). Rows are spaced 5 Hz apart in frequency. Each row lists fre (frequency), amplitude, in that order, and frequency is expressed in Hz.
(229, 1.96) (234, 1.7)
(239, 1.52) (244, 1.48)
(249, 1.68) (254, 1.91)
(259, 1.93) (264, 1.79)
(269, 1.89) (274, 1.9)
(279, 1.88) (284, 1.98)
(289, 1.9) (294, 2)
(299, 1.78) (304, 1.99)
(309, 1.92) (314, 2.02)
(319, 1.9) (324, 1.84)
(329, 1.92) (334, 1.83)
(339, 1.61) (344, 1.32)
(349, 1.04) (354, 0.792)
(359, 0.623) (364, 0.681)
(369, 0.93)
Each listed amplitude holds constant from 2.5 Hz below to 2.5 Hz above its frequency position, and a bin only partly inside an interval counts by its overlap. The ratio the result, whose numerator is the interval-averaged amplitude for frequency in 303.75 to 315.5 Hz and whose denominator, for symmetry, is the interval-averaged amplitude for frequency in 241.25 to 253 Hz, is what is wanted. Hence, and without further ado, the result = 1.22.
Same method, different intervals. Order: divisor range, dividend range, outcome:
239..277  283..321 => 1.09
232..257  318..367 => 0.80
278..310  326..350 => 0.82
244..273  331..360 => 0.69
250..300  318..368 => 0.70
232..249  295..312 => 1.21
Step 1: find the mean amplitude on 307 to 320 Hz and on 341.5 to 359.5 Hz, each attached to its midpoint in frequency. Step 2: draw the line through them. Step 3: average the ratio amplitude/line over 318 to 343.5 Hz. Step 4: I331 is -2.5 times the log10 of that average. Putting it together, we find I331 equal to -0.19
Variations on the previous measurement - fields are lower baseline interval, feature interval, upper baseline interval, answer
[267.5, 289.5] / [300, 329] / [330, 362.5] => -0.24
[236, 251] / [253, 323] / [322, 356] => -0.25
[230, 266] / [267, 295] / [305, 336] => -0.07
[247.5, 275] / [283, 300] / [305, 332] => -0.02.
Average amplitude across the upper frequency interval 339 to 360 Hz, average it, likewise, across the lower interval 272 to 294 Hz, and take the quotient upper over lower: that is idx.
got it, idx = 0.54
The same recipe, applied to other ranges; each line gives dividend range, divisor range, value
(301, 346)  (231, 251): 1.14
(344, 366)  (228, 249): 0.51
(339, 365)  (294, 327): 0.51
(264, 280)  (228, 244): 1.13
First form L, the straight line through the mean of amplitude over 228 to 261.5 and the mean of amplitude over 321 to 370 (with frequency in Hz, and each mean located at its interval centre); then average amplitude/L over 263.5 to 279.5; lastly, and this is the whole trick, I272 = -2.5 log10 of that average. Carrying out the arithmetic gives -0.16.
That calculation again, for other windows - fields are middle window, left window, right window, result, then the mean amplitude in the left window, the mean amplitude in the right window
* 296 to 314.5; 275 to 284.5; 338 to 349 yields -0.14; 1.91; 1.35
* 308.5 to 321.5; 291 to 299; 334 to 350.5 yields -0.14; 1.92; 1.42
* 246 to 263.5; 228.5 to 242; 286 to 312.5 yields -0.04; 1.68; 1.92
